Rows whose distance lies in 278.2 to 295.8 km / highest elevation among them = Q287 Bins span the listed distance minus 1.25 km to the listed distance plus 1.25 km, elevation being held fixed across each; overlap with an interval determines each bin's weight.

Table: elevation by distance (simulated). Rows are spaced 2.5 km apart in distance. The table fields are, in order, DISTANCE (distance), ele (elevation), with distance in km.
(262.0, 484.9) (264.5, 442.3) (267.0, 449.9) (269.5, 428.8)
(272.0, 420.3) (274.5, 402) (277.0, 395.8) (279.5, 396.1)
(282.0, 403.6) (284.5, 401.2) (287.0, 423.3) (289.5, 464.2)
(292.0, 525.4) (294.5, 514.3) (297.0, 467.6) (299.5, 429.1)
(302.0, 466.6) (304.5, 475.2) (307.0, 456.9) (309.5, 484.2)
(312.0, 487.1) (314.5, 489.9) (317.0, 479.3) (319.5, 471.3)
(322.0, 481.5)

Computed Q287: 525.4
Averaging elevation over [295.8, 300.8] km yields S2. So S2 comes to 448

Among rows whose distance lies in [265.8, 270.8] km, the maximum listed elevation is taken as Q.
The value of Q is 449.9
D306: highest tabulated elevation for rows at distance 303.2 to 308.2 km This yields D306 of 475.2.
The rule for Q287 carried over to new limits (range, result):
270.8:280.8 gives 420.3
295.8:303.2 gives 467.6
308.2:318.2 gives 489.9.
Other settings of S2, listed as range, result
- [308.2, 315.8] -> 487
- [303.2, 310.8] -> 472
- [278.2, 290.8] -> 418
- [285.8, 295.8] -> 482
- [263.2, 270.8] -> 440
